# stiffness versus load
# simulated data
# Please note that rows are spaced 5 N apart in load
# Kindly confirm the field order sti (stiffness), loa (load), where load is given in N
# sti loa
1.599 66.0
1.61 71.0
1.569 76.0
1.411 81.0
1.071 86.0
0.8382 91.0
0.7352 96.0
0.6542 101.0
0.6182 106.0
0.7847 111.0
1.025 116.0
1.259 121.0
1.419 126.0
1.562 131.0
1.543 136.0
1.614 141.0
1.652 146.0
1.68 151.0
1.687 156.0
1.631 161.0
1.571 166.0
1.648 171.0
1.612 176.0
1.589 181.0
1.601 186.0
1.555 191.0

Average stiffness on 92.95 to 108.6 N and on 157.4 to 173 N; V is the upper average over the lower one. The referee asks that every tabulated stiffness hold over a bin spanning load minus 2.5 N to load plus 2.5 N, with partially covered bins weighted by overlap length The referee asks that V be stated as 2.40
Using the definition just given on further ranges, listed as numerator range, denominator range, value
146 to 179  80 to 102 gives 1.76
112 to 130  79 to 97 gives 1.19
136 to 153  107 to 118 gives 1.90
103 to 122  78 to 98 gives 0.86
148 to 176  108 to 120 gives 1.75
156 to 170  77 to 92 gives 1.37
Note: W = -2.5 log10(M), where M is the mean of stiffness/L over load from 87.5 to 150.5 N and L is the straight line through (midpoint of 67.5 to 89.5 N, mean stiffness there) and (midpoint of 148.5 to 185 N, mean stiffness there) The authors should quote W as 0.29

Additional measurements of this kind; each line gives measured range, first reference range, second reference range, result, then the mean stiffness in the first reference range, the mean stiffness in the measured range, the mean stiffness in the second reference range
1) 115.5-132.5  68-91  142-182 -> 0.13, 1.36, 1.34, 1.63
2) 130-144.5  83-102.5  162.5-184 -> -0.24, 0.848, 1.58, 1.61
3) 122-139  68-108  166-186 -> -0.12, 1.08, 1.49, 1.61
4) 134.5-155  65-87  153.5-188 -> -0.04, 1.47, 1.63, 1.62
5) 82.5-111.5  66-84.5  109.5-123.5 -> 0.50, 1.51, 0.805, 1.04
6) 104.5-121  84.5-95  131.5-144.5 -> 0.37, 0.912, 0.889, 1.58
